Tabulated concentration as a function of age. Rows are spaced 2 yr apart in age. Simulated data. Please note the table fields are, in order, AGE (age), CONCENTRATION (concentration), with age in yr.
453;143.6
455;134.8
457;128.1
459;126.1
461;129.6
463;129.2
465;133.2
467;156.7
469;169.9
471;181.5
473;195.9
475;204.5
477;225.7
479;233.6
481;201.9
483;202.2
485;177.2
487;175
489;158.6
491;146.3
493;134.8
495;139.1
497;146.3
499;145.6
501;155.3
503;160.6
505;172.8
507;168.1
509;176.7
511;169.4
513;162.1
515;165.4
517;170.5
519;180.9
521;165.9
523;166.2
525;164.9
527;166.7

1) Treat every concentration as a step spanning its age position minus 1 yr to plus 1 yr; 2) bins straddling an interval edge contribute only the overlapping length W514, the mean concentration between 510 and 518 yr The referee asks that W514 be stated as 167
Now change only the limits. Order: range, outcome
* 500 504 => 158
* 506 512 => 171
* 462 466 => 131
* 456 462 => 128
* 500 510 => 167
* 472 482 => 212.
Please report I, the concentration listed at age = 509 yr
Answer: 176.7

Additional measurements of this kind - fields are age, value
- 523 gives 166.2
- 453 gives 143.6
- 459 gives 126.1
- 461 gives 129.6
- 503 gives 160.6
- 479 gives 233.6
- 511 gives 169.4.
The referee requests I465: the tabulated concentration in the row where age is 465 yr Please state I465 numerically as 133.2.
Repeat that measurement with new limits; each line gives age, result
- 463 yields 129.2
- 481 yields 201.9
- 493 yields 134.8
